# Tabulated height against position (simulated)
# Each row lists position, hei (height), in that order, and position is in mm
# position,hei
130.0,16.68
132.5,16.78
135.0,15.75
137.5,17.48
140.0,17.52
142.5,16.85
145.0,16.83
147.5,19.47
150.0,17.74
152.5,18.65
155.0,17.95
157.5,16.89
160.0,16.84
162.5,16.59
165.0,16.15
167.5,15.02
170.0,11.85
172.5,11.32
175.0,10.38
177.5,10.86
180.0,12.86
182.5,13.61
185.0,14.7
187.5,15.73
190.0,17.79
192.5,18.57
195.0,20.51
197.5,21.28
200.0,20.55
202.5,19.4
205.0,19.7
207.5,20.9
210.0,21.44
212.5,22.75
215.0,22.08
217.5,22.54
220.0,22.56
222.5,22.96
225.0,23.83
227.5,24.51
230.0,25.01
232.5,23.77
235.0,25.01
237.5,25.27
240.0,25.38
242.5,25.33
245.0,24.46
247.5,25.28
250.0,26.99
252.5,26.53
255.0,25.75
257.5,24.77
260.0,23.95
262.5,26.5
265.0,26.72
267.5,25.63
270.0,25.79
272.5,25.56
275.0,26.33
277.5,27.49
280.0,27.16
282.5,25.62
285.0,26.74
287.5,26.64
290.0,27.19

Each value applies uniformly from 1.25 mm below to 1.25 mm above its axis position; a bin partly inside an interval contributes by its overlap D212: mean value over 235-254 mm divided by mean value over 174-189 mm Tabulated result 1.94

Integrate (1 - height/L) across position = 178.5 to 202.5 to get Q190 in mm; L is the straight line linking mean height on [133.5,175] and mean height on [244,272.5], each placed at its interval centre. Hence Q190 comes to 2.8 mm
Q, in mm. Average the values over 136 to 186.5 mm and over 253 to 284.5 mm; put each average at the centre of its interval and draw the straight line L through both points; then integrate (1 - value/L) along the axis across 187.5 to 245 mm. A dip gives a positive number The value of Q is -3.68 mm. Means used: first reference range 15.5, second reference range 26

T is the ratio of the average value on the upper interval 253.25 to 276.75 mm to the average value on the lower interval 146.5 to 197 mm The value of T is 1.63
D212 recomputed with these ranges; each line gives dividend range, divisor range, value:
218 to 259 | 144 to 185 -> 1.63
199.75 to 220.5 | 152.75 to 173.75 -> 1.38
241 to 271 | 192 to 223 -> 1.21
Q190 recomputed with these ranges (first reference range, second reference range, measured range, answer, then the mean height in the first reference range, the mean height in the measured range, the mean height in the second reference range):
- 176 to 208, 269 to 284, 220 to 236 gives -2.2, 17.3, 24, 26.3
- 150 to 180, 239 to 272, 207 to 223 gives -1.1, 14.8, 22.2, 25.6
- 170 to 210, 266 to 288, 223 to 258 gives -4.6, 16.6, 25.1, 26.3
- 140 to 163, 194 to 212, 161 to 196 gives 8.2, 17.6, 14.7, 20.6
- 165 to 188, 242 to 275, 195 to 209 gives -2.9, 13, 20.4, 25.7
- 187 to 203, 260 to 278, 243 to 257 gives -0.8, 19.3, 25.7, 26.1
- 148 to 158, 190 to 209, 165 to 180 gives 5.2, 18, 12.3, 20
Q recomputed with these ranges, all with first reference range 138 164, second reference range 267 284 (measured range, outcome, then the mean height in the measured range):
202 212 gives 0.4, 20.6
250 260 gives -0.3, 25.6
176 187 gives 3.7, 13.1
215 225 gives -0.2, 22.8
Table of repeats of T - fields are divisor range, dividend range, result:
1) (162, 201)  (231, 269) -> 1.65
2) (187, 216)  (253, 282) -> 1.29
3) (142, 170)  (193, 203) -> 1.20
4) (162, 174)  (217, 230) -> 1.68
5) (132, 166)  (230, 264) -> 1.47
